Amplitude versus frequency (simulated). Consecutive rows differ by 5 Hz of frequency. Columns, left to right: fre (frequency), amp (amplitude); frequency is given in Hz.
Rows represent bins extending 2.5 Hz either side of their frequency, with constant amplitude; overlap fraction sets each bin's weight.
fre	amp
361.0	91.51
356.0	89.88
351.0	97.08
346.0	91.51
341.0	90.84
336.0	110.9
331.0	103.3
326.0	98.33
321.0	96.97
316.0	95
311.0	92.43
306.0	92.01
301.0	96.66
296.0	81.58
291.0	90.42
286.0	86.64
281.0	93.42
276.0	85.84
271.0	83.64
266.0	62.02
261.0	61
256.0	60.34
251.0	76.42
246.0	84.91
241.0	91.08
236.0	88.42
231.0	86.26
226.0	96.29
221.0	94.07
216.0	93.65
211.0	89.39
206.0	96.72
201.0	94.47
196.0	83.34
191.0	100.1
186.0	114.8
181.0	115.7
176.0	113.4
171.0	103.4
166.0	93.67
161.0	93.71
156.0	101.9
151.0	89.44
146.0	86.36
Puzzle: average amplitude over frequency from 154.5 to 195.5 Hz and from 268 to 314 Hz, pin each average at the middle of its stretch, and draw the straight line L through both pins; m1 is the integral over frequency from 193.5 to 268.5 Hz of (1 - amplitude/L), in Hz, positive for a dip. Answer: 9.99 Hz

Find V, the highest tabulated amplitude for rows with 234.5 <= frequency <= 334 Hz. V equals 103.3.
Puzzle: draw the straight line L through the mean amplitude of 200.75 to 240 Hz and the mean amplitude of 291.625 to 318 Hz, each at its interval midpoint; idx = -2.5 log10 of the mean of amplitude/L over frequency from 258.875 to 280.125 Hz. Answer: 0.220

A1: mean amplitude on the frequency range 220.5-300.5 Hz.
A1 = 82.7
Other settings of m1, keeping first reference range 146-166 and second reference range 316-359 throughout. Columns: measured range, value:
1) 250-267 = 5.6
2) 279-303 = 1.7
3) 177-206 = -2.3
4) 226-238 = 0.8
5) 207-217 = 0.3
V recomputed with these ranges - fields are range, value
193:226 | 96.72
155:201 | 115.7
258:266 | 62.02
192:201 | 94.47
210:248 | 96.29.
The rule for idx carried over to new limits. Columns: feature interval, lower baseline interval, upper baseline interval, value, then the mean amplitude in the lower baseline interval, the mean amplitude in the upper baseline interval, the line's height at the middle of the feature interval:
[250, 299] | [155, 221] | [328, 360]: 0.243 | 99.3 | 97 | 98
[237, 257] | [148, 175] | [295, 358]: 0.197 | 97.2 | 95.5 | 96.3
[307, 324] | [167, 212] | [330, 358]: 0.036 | 101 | 97.1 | 97.9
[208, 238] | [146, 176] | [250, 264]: -0.201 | 97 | 64.7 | 76.1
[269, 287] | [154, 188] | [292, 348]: 0.123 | 105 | 95.3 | 98.1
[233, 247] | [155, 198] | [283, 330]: 0.108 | 102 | 92.6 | 97.6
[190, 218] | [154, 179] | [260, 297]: 0.025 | 101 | 81.3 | 94.7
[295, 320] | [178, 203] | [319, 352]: 0.076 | 102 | 98.5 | 99.2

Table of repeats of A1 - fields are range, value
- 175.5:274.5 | 88.8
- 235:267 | 74.9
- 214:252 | 89.3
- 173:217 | 100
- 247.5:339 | 87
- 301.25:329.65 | 95.4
